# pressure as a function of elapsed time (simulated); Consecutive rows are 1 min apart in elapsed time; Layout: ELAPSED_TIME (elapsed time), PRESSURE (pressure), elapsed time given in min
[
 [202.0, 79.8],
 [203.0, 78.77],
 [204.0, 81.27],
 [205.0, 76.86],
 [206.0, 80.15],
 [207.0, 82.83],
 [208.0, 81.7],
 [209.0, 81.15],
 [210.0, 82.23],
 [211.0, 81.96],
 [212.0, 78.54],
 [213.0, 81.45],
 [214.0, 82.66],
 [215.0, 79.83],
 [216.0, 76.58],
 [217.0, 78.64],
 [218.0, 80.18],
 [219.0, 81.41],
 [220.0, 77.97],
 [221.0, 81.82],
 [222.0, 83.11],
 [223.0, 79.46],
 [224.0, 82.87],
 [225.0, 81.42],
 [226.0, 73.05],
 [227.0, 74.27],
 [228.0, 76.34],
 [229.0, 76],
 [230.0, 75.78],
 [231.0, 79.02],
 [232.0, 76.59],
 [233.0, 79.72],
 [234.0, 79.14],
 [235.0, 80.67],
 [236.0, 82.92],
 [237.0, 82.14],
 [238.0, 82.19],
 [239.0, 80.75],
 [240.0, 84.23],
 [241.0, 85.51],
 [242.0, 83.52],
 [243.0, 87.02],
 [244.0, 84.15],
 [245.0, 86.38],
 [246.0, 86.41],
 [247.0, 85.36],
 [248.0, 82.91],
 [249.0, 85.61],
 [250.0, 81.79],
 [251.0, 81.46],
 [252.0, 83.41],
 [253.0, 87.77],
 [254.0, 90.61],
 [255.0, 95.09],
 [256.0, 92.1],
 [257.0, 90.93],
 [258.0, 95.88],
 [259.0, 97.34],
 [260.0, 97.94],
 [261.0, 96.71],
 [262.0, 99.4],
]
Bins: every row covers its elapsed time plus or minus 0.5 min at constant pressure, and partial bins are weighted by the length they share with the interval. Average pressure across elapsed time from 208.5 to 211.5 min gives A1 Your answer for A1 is 81.8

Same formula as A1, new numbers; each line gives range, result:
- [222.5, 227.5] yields 78.2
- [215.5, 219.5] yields 79.2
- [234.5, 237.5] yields 81.9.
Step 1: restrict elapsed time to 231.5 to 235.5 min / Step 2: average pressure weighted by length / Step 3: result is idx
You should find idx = 79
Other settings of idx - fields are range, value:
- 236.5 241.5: 83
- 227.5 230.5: 76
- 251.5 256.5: 89.8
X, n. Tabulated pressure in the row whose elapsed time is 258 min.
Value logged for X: 95.88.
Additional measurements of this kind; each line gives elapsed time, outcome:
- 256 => 92.1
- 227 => 74.27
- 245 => 86.38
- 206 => 80.15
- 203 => 78.77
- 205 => 76.86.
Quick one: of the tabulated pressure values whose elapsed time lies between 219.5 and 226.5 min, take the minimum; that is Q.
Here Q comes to 73.05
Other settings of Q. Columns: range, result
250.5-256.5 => 81.46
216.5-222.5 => 77.97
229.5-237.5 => 75.78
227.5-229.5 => 76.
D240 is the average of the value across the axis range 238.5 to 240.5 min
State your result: 82.5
